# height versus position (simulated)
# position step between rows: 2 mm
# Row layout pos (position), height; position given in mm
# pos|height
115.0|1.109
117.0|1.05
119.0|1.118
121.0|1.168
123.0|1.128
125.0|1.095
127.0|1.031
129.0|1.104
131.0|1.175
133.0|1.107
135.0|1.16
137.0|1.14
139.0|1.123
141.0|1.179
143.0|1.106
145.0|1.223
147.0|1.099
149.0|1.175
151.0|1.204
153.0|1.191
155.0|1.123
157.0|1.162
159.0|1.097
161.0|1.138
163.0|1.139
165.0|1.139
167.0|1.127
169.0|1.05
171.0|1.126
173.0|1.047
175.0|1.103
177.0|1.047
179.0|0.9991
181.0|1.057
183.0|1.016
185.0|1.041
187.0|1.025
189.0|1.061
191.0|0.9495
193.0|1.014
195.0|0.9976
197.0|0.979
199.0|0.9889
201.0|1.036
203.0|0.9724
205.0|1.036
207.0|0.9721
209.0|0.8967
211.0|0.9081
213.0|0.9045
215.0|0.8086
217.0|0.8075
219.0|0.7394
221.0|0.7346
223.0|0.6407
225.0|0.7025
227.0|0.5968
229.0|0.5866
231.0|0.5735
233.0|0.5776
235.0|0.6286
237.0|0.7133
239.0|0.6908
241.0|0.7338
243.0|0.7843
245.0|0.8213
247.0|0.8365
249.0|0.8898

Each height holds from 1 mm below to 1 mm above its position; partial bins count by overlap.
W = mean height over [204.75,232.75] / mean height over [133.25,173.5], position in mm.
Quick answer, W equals 0.67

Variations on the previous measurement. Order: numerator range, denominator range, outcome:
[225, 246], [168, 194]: 0.65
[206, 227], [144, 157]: 0.69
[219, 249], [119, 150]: 0.61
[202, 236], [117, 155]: 0.68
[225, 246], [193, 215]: 0.70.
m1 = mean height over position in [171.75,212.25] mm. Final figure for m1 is 1.01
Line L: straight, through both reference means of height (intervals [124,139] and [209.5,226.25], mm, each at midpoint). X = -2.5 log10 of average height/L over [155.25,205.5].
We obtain -0.142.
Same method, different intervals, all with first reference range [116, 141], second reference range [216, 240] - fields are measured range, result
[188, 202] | -0.22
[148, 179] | -0.17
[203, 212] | -0.25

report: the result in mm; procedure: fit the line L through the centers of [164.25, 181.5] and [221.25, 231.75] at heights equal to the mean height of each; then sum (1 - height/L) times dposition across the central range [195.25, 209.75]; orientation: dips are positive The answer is -2.73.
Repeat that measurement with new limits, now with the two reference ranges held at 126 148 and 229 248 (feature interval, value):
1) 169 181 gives -1.1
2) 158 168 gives -1.0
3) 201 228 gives -0.9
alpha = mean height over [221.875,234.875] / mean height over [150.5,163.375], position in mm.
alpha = 0.54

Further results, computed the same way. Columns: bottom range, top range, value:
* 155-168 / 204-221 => 0.77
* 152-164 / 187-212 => 0.86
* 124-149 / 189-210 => 0.87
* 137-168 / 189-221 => 0.81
